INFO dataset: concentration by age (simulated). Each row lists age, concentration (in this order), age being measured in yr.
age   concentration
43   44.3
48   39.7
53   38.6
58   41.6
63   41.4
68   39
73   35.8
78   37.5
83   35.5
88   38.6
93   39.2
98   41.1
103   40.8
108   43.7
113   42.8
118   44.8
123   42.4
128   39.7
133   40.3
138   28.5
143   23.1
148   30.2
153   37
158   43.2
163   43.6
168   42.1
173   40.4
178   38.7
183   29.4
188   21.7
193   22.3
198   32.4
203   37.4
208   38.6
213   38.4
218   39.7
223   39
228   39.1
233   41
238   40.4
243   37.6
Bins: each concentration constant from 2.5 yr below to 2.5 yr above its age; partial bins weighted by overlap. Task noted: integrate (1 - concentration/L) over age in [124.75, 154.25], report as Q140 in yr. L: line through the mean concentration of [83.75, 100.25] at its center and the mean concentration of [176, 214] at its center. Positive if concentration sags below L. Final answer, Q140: 2.2 yr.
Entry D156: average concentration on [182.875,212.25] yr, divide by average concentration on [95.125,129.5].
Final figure 0.73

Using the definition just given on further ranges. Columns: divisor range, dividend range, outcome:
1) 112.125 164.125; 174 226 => 0.91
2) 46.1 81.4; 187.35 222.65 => 0.87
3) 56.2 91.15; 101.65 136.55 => 1.09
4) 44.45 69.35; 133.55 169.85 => 0.88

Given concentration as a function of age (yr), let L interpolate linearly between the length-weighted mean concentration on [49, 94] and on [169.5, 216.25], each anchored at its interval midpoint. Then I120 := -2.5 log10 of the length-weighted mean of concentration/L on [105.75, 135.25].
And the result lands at -0.16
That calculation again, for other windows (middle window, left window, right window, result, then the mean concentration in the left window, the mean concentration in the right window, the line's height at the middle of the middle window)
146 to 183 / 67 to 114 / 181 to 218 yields -0.13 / 39.3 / 32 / 34.4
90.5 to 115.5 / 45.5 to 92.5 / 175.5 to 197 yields -0.17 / 38.7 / 28.3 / 35.7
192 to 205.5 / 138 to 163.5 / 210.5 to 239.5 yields 0.19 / 34.1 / 39.6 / 37.6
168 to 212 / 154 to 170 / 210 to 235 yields 0.23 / 42.4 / 39.4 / 41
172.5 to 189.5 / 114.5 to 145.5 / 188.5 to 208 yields 0.00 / 36.7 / 30.8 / 32.3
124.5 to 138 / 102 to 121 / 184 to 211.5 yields 0.06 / 43.2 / 30.7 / 40.3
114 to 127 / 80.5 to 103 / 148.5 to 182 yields -0.10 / 38.8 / 39.7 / 39.2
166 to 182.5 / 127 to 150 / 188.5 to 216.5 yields -0.19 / 31.9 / 33.2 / 32.6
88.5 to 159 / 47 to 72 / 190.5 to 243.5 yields 0.01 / 39.8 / 36.9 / 38.6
